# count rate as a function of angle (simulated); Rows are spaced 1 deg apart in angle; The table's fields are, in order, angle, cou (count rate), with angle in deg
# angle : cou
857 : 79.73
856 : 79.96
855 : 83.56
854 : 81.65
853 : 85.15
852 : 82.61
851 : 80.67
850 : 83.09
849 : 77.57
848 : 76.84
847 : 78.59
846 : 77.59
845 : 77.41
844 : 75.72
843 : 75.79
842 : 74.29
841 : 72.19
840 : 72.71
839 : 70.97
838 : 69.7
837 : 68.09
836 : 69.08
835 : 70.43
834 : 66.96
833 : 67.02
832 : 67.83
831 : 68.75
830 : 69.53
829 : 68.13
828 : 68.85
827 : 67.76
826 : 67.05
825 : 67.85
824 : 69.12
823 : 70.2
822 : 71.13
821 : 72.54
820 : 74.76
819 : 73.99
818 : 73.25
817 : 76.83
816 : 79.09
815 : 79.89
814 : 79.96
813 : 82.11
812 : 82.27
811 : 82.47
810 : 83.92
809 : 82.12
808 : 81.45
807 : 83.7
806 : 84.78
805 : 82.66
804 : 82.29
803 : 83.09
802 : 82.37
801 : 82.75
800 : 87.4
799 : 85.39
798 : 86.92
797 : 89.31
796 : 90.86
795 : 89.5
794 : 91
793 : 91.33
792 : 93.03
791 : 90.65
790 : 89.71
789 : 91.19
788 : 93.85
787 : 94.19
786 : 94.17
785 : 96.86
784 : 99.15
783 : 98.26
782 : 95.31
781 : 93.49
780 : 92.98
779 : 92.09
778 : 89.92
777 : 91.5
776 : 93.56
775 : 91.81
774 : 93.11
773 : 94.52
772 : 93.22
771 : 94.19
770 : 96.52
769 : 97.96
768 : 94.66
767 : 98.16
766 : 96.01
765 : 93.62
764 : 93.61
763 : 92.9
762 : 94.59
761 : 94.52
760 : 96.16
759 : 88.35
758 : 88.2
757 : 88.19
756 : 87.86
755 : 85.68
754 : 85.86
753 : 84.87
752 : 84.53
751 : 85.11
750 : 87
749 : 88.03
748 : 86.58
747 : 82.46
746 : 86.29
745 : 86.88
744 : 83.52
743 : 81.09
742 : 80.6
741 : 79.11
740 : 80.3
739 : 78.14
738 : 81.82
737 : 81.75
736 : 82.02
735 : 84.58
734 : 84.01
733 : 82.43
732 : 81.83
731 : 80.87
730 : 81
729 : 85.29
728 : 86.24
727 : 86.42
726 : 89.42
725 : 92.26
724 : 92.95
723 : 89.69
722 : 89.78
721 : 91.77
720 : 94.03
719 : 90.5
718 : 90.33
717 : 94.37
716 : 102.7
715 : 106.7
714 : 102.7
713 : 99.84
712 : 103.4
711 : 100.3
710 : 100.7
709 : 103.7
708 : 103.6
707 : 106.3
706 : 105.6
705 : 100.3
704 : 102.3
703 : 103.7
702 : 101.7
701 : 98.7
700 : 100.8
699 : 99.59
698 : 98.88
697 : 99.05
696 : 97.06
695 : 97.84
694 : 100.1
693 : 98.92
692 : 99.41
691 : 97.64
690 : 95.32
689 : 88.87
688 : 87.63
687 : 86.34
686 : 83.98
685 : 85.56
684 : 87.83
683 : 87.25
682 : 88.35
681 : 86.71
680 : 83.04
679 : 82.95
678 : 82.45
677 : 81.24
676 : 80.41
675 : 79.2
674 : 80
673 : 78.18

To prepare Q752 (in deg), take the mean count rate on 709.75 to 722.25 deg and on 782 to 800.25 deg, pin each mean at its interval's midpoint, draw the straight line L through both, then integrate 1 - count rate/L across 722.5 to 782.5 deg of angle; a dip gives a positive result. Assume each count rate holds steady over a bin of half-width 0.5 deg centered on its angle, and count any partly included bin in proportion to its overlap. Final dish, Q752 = 4.0 deg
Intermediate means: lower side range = 97.6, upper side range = 92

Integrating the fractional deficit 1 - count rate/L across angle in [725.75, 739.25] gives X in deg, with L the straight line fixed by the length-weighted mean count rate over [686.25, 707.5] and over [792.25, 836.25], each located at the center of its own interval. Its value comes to 1.3 deg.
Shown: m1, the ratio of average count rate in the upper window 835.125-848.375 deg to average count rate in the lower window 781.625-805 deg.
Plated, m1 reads 0.8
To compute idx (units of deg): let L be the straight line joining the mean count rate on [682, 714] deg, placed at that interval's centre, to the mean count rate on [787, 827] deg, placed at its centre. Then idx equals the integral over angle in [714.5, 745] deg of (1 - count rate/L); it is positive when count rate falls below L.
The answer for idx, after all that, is 2.0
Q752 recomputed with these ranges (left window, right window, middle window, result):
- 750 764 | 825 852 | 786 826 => -1.8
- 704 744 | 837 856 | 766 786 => -2.2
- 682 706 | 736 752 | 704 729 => -1.8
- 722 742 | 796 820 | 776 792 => -2.1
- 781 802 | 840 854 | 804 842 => 4.5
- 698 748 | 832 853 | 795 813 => -1.0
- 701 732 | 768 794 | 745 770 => 1.1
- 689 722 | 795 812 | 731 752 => 2.4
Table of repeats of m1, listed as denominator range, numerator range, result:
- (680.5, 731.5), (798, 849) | 0.80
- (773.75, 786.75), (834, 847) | 0.77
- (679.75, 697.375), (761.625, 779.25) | 1.02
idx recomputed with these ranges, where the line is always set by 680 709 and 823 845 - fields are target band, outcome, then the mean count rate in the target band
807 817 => -0.97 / 81.4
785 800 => -2.53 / 90.9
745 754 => 0.01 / 85.7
